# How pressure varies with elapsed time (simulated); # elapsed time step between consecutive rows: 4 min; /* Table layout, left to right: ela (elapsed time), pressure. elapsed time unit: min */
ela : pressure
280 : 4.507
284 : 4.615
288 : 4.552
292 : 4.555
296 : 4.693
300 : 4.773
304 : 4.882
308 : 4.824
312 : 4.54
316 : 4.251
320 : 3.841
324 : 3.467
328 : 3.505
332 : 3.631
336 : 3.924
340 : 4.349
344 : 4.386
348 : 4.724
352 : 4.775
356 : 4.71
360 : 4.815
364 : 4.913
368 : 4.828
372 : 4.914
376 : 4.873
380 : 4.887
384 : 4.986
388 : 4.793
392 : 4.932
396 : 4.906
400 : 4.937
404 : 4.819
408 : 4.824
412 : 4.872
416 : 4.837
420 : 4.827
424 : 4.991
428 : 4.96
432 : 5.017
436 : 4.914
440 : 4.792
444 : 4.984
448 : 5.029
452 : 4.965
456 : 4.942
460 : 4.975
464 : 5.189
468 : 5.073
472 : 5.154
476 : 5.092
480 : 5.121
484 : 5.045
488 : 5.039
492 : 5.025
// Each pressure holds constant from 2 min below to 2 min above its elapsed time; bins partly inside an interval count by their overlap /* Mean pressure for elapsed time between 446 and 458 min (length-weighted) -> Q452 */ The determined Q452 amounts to 4.98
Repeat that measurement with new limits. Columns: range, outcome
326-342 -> 3.85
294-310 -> 4.79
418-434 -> 4.95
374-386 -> 4.92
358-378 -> 4.87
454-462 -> 4.96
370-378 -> 4.89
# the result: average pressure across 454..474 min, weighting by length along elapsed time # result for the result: 5.07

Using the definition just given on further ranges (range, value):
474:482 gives 5.11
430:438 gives 4.97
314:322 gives 4.05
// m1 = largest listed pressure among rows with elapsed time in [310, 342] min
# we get 4.54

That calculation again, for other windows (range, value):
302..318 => 4.882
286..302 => 4.773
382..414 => 4.986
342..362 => 4.815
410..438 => 5.017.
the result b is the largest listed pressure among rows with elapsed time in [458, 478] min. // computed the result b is 5.189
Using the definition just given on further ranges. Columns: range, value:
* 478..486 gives 5.121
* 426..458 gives 5.029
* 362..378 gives 4.914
